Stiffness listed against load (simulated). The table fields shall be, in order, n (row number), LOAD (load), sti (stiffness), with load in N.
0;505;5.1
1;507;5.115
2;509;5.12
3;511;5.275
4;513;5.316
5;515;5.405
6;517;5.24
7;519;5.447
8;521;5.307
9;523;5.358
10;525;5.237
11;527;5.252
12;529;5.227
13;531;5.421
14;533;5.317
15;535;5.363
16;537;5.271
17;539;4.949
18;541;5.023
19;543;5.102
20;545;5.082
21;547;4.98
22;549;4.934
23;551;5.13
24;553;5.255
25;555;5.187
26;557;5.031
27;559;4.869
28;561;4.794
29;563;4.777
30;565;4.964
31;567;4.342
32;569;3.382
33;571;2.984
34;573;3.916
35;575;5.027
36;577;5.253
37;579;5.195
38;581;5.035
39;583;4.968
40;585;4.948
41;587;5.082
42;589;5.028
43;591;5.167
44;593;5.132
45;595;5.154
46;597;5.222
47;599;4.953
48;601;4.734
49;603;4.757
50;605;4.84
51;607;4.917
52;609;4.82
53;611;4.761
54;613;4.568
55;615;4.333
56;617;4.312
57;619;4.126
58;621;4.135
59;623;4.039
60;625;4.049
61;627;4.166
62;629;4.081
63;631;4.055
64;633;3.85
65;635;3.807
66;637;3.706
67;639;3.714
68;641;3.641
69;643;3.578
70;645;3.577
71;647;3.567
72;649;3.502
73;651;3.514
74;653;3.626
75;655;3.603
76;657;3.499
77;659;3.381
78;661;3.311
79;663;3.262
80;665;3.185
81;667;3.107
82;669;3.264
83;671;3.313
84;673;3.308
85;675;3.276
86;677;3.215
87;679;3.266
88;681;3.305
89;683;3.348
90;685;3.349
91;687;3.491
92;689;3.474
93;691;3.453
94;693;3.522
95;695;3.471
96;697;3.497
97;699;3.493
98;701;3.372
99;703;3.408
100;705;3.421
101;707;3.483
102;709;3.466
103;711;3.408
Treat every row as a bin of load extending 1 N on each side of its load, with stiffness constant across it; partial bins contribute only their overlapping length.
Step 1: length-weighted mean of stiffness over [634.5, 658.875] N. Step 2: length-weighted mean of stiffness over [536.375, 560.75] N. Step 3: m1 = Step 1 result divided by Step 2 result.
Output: 0.71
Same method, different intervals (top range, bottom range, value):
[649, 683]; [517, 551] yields 0.64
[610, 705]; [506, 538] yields 0.69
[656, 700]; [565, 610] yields 0.70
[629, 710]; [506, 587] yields 0.70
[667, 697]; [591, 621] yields 0.71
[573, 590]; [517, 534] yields 0.94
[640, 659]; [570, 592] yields 0.74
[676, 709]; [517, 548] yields 0.65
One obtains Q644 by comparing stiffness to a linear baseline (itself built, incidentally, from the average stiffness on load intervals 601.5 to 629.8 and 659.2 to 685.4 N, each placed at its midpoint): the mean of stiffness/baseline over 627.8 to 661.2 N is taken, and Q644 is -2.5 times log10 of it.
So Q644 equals 0.05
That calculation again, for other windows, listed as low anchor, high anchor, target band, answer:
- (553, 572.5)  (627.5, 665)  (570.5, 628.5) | -0.14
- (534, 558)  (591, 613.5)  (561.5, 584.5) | 0.11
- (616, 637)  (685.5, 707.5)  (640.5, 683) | 0.11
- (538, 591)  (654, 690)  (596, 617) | -0.13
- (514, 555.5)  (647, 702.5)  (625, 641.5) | 0.01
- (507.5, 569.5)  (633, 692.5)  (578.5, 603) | -0.15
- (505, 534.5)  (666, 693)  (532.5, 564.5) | -0.03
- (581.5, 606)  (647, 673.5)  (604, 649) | 0.03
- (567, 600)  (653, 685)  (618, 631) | -0.01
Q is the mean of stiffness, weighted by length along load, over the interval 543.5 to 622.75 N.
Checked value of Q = 4.77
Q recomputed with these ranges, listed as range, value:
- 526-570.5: 4.96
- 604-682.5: 3.78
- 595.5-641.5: 4.35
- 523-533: 5.29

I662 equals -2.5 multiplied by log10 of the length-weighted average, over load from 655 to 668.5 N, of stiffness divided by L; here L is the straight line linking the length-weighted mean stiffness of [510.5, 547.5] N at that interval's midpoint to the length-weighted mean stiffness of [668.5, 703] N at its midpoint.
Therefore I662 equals 0.11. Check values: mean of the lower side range 5.24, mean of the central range 3.31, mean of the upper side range 3.38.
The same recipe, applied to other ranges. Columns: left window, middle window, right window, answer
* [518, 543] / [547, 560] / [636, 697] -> -0.02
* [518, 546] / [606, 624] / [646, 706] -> -0.07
